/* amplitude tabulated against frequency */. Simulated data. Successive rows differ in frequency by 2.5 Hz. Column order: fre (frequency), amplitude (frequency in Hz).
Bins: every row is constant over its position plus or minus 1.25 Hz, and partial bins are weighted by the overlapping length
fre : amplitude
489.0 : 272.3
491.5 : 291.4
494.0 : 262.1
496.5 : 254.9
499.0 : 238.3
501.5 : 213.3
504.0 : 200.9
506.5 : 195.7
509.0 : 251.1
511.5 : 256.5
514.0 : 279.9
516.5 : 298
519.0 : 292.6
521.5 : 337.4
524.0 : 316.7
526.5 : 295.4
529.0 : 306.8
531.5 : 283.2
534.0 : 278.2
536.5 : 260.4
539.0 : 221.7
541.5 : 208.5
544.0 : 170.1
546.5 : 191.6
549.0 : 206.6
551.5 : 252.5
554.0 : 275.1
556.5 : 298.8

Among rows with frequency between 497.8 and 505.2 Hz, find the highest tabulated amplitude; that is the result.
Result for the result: 238.3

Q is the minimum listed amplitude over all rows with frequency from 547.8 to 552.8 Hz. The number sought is 206.6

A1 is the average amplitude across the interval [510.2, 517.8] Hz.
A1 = 278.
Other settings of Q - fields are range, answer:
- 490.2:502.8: 213.3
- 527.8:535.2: 278.2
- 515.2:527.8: 292.6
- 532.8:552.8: 170.1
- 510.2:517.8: 256.5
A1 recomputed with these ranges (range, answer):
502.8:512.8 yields 226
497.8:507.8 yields 212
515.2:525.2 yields 311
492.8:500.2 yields 252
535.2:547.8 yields 211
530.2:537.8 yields 274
